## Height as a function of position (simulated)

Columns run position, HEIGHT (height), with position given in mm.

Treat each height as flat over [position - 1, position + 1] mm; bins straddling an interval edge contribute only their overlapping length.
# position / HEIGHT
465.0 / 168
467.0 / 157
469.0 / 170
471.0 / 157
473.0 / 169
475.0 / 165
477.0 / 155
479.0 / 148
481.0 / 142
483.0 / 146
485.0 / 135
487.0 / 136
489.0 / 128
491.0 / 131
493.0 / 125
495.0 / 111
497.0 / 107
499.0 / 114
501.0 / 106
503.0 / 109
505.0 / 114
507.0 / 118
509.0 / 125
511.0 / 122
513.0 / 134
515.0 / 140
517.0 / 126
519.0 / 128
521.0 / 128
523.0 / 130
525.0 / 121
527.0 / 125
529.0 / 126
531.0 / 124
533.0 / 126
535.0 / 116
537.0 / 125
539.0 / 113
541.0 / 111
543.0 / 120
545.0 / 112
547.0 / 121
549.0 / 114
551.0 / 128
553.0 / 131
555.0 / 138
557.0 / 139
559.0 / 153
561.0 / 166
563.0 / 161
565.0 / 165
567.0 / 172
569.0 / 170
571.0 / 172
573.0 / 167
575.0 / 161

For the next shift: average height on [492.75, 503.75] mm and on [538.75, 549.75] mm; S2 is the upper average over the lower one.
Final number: 1.04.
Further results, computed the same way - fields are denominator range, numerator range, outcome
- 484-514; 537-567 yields 1.11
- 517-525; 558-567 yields 1.28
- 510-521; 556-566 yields 1.21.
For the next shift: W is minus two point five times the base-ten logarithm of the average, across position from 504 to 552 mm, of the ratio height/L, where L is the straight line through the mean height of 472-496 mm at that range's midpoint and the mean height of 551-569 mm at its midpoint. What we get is 0.20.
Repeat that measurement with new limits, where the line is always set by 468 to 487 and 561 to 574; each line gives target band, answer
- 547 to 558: 0.268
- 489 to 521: 0.286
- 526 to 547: 0.331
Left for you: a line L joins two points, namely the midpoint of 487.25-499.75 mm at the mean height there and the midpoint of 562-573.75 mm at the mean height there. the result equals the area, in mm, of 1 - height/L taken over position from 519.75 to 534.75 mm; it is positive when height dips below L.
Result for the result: 1.8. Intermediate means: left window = 120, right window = 168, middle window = 125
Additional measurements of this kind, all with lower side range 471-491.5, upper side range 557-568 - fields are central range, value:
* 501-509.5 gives 2.0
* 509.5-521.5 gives 1.8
